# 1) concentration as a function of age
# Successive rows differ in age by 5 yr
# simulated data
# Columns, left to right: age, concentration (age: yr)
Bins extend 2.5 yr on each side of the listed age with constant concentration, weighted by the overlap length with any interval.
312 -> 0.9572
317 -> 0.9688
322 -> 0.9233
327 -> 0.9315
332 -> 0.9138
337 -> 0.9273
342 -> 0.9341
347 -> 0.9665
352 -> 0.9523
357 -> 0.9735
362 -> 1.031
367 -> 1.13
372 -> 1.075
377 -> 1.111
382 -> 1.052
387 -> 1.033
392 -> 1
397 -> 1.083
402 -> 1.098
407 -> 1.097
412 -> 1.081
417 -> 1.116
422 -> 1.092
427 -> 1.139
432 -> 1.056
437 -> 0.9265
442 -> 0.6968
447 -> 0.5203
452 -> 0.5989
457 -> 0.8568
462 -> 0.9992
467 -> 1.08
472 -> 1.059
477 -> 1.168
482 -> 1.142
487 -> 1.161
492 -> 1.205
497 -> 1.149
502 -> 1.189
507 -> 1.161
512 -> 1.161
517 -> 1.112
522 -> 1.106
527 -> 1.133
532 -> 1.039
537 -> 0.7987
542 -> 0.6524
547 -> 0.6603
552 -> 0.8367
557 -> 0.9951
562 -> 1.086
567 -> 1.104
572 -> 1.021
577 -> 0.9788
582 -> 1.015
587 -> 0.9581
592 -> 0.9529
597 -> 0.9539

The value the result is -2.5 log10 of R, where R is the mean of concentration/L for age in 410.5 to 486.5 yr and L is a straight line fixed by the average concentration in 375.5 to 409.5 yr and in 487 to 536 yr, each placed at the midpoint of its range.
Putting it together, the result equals 0.130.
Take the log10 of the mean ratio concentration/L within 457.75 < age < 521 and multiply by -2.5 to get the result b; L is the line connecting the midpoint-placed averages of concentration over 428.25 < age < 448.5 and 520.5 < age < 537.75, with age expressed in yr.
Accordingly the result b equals -0.18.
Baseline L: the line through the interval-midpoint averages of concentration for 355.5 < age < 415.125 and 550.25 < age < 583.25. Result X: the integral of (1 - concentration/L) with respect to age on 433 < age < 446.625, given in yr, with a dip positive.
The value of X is 3.3 yr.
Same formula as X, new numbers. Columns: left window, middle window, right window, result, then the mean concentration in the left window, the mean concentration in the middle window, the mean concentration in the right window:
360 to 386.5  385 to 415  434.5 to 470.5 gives -2.4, 1.08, 1.07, 0.818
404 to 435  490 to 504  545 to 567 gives -2.6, 1.09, 1.18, 0.924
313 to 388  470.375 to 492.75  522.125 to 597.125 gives -4.2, 0.993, 1.15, 0.95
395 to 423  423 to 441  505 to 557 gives 0.9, 1.09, 1.02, 0.966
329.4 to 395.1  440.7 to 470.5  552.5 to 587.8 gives 6.1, 1.01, 0.805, 1.02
